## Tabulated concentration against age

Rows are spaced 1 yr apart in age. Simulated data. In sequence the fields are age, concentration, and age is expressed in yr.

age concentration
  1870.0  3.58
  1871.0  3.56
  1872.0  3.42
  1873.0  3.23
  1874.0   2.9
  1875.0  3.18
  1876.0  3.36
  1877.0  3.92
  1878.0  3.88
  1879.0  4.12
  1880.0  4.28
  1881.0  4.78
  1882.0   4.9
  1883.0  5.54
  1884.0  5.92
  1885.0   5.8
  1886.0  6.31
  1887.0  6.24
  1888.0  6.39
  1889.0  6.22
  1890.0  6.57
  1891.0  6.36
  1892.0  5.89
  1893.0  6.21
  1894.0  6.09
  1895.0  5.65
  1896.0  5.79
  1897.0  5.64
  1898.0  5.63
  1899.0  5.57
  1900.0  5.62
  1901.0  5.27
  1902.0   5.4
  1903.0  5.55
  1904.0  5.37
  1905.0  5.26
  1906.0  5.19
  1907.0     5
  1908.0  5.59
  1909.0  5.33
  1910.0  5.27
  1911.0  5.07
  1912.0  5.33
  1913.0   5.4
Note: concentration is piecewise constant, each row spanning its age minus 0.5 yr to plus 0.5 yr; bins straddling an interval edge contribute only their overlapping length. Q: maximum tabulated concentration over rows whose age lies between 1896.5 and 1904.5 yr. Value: 5.64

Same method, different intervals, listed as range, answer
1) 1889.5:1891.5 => 6.57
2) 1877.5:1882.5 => 4.9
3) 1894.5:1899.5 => 5.79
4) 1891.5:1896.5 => 6.21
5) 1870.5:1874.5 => 3.56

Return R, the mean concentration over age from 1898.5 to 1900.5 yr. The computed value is 5.6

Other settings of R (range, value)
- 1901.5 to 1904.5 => 5.44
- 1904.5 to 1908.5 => 5.26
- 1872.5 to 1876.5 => 3.17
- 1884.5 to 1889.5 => 6.19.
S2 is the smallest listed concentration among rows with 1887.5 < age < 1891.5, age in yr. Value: 6.22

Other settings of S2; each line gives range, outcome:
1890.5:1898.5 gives 5.63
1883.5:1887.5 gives 5.8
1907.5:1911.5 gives 5.07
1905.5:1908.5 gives 5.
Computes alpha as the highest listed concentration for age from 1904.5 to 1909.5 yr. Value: 5.59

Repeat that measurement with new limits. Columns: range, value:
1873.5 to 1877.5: 3.92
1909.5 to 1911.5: 5.27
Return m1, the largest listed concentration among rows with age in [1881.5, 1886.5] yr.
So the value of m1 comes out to 6.31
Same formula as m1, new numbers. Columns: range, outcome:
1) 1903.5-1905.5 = 5.37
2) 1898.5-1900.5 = 5.62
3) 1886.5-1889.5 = 6.39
